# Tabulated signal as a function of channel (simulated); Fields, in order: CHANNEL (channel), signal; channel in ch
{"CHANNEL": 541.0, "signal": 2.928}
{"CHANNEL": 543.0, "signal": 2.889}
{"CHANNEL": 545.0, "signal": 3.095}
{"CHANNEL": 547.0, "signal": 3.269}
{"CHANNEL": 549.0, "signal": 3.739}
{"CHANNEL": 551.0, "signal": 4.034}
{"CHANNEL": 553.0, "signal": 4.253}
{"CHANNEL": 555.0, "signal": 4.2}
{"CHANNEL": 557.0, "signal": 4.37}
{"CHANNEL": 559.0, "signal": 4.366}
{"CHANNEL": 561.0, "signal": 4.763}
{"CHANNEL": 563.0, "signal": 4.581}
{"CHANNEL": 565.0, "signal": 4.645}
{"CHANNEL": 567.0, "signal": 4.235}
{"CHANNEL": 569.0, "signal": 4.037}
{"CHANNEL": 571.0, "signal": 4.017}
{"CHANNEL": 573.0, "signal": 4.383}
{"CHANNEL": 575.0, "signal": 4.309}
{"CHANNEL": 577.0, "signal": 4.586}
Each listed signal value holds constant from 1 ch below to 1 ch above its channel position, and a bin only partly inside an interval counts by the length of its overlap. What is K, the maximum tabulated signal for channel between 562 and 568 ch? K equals 4.645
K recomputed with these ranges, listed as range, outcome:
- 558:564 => 4.763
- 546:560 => 4.37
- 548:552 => 4.034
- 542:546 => 3.095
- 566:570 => 4.235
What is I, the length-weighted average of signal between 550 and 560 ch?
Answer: 4.24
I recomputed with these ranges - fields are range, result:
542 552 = 3.41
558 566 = 4.59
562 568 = 4.49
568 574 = 4.15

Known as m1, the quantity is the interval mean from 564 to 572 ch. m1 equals 4.23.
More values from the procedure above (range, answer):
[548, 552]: 3.89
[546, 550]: 3.5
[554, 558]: 4.29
